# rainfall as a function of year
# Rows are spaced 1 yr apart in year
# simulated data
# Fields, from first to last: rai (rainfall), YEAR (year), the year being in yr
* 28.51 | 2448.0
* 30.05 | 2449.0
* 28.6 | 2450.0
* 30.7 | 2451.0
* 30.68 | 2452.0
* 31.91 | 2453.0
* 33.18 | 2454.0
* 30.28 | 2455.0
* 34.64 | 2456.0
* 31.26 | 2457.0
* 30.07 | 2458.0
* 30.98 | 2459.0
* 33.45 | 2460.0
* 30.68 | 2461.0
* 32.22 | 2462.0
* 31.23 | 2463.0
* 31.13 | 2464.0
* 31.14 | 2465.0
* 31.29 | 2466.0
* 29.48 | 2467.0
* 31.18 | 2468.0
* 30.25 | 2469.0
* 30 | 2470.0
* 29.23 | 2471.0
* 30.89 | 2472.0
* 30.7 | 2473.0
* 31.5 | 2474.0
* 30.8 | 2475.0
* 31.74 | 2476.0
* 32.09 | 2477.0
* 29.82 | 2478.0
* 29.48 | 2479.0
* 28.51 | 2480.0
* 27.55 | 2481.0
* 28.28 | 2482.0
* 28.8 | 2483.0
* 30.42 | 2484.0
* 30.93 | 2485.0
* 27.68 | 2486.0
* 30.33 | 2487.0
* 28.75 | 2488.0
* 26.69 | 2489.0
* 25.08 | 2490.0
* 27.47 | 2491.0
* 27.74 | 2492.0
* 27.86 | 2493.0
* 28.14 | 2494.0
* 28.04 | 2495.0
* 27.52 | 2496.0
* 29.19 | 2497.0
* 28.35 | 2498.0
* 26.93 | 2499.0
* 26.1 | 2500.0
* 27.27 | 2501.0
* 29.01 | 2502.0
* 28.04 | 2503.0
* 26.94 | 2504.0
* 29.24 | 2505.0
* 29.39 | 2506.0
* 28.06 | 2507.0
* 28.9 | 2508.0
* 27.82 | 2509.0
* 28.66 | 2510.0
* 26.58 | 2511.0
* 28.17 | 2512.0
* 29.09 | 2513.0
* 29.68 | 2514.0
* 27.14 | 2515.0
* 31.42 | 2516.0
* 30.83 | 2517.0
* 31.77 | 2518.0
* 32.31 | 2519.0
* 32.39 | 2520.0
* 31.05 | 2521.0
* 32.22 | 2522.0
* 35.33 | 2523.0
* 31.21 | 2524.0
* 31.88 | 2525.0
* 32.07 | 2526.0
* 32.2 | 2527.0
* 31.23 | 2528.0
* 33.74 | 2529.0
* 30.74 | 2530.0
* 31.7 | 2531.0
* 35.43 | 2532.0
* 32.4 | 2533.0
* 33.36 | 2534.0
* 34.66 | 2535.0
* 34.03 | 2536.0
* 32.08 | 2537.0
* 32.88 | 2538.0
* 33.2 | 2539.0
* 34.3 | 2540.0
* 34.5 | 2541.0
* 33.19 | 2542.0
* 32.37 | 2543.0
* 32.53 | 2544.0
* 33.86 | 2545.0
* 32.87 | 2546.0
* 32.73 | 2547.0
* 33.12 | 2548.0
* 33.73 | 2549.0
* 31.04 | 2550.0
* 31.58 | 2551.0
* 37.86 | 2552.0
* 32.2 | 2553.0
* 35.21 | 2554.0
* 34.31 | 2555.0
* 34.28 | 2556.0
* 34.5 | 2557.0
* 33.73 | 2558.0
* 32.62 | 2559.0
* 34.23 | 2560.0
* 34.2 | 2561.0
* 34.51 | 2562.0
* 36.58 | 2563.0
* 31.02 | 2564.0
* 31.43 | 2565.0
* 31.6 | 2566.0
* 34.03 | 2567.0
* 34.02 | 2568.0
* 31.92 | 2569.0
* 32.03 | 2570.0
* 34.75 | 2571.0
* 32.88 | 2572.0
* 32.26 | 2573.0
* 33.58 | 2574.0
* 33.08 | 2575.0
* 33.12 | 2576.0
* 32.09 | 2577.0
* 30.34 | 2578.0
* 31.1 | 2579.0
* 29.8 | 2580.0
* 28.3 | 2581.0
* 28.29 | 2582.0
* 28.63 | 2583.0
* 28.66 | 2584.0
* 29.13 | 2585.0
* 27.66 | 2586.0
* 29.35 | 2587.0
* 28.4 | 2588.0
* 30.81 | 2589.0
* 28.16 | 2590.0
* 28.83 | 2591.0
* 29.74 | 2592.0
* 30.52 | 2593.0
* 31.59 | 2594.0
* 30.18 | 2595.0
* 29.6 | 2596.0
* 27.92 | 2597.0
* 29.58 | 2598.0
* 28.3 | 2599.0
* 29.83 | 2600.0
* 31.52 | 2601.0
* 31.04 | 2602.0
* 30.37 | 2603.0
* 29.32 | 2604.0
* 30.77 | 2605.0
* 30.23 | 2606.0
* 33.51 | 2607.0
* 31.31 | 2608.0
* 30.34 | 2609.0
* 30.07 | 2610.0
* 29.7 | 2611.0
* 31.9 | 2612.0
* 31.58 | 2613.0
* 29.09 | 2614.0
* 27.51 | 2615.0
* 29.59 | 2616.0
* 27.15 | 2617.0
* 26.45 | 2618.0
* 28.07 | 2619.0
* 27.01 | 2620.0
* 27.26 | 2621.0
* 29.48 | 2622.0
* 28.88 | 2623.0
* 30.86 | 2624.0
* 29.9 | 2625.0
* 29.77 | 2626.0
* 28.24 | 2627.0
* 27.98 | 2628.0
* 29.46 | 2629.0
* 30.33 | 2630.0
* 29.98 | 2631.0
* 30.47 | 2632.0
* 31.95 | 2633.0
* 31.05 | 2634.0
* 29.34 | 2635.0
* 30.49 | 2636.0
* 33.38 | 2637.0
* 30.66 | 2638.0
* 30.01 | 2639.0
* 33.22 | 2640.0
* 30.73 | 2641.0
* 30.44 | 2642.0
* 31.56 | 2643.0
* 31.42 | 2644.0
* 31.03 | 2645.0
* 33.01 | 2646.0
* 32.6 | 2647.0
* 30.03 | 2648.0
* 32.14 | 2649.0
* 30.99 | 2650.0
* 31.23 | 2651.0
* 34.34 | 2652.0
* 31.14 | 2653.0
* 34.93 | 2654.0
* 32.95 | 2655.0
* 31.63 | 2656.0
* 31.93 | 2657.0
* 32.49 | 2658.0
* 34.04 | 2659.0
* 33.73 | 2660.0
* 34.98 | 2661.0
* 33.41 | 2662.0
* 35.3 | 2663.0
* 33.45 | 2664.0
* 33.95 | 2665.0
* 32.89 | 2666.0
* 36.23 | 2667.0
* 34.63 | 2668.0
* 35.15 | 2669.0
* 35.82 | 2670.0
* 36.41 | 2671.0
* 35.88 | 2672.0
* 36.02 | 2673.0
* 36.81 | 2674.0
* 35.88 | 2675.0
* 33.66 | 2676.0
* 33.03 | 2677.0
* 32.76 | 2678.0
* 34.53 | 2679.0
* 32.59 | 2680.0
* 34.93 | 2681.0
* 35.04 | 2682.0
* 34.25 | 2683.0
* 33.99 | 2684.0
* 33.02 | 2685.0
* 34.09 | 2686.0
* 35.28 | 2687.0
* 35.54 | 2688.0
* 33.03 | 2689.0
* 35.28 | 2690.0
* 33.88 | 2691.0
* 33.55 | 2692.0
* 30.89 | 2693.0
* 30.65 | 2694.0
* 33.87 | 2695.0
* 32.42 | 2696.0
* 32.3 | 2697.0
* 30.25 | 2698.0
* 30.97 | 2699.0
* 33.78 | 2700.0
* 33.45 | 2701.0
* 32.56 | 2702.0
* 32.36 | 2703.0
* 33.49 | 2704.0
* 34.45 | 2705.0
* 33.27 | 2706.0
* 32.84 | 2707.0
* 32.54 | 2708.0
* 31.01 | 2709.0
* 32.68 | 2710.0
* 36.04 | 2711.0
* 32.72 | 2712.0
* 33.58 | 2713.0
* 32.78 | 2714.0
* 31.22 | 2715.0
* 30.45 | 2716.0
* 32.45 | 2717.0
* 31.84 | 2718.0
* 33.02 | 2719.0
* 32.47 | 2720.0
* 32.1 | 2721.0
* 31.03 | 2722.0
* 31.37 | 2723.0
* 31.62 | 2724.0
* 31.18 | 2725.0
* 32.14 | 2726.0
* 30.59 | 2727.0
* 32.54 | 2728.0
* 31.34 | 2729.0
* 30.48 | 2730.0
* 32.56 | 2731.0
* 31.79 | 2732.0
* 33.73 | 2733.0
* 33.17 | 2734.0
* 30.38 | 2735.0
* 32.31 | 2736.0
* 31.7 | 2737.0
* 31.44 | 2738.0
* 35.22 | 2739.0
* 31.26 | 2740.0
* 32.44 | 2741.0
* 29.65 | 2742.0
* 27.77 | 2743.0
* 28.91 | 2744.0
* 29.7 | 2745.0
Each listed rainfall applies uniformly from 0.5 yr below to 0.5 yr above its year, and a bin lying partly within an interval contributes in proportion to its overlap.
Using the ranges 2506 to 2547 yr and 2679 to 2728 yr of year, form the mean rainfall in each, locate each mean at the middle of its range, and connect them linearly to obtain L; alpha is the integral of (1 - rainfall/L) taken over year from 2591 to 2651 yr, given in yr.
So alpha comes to 3.9 yr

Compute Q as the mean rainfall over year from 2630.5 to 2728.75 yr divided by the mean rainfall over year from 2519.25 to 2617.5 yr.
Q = 1.0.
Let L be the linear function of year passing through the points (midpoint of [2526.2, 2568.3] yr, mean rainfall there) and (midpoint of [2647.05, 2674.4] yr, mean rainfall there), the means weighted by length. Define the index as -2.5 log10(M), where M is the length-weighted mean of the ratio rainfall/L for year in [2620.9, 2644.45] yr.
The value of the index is 0.11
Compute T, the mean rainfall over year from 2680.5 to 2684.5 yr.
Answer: 34.6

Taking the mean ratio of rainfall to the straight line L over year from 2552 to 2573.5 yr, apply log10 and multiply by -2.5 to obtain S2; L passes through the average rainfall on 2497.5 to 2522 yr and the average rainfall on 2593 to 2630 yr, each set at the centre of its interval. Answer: -0.146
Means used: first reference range 29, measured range 33.5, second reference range 29.6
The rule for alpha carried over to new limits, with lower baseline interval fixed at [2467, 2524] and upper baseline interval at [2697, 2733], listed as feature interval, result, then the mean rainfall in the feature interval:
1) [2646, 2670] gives -1.3 yr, 33.3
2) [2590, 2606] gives 0.4 yr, 29.9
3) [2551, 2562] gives -1.5 yr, 34.2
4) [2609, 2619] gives 0.5 yr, 29.2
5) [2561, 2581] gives -1.5 yr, 32.6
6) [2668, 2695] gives -2.1 yr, 34.3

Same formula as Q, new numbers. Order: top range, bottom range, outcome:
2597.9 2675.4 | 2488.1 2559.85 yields 1.01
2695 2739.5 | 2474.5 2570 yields 1.04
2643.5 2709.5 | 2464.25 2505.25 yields 1.15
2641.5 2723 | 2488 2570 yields 1.06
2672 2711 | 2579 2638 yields 1.13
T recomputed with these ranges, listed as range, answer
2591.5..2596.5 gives 30.3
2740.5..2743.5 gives 30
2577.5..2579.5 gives 30.7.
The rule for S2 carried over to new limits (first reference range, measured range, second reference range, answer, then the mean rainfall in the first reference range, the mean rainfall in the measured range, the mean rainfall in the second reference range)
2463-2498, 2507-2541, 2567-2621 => -0.06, 29.4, 31.5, 30.2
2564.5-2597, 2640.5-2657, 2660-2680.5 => 0.06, 30.8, 31.9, 34.6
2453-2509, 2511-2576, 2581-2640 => -0.11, 29.6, 32.7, 29.7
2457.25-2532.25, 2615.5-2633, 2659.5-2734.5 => 0.11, 29.9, 29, 33.3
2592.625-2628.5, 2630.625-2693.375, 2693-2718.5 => -0.07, 29.6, 33.2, 32.5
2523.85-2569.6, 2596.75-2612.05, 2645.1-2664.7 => 0.09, 33.2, 30.4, 32.8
